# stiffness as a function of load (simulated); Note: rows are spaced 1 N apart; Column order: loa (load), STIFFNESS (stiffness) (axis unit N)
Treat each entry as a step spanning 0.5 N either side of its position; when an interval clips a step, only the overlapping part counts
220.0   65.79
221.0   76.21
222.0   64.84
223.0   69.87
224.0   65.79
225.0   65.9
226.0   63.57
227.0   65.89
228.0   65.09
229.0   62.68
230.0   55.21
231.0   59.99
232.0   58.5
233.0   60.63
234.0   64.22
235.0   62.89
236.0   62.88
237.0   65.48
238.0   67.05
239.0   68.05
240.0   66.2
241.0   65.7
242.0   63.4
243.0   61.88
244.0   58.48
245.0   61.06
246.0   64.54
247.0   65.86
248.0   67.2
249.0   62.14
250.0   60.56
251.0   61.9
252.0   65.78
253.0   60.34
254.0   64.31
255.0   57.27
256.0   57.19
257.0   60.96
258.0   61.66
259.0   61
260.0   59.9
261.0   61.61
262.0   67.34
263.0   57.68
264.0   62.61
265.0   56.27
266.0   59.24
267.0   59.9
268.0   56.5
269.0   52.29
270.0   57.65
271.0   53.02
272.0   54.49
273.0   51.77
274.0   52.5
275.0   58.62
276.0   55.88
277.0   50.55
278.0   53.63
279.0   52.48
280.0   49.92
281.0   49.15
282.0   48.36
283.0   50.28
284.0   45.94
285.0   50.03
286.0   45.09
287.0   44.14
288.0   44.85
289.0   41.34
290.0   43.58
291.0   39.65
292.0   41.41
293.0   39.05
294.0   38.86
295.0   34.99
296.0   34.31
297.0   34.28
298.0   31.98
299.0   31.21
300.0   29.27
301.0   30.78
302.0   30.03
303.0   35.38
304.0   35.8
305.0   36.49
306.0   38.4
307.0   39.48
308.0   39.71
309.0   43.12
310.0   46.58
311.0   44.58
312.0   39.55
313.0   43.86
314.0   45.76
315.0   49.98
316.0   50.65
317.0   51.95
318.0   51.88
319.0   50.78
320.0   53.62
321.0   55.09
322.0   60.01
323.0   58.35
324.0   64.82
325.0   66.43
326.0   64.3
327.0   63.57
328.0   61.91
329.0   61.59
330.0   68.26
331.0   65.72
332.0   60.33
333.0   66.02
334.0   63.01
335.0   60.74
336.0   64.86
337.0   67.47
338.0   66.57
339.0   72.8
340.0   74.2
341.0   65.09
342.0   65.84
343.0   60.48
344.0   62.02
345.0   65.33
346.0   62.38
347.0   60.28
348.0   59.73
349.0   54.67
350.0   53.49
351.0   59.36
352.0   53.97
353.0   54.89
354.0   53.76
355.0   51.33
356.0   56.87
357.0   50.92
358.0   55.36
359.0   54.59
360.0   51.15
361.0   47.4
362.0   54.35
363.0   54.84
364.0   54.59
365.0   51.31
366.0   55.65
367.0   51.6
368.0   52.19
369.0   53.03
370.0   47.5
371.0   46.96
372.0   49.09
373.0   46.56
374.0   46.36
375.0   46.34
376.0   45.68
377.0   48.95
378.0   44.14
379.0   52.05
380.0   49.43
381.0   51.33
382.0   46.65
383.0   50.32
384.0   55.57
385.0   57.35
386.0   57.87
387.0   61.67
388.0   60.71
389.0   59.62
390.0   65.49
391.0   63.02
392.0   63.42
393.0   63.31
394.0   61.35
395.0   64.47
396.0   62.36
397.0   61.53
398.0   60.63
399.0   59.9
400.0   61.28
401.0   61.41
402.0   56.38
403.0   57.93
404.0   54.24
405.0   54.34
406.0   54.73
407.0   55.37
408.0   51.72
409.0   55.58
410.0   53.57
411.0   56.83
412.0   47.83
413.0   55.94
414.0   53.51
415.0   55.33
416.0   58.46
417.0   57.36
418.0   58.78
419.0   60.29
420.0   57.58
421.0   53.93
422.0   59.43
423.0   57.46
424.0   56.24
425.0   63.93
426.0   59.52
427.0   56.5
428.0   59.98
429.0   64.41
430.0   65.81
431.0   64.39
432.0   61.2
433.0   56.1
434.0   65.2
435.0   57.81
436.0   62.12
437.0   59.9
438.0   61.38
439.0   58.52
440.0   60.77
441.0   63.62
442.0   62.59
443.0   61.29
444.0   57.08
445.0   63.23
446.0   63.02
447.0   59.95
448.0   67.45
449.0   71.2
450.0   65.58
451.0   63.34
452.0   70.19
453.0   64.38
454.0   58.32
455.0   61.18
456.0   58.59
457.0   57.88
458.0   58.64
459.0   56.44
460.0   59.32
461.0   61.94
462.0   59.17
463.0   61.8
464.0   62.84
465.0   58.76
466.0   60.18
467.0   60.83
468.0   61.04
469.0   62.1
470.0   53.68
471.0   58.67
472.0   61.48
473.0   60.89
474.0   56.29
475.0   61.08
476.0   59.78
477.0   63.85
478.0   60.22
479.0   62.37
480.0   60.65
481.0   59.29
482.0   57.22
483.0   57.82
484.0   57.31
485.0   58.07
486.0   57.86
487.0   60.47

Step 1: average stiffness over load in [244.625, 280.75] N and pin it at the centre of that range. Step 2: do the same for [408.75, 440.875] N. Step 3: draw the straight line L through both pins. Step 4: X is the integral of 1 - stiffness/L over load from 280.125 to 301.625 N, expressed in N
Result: 6.7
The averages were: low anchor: 58.7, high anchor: 58.7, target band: 40.5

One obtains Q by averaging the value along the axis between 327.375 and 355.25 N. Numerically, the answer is 62.1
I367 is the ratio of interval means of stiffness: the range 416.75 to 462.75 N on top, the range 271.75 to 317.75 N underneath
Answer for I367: 1.4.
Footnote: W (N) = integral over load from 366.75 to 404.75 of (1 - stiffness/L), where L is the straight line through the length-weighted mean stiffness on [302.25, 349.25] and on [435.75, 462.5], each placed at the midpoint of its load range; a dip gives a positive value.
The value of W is 2.3 N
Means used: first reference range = 56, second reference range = 61.7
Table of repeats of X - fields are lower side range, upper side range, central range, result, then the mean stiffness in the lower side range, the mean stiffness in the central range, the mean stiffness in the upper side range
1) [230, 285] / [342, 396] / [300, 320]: 5.2 N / 59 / 42.3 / 54.9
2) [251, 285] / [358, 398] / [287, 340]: 5.9 N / 56.5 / 49.3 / 54.2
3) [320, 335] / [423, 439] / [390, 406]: 0.2 N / 62.4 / 60.4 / 60.8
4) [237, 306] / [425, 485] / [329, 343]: -2.7 N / 52.2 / 65.9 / 61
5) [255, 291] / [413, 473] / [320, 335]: -1.7 N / 53.8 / 62.4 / 60.5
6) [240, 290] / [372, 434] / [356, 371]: 1.2 N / 56.8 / 52.4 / 56.8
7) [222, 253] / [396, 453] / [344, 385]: 5.5 N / 63.6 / 52.7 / 59.6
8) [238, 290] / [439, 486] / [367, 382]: 2.7 N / 57.2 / 48.6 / 60.8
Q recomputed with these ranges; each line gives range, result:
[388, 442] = 59.1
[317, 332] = 60.2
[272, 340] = 49.7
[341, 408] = 55.6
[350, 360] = 54.3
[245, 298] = 53.3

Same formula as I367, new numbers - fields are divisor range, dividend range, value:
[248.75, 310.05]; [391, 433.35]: 1.19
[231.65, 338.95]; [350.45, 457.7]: 1.06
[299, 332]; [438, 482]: 1.24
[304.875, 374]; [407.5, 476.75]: 1.08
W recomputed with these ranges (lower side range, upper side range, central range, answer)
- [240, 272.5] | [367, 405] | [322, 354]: -3.0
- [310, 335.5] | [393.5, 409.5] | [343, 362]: 0.4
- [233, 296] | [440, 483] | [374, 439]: 2.5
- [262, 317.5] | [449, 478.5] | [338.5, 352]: -3.1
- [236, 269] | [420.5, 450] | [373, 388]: 2.5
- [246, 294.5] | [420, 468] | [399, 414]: 1.0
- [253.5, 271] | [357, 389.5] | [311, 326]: 0.6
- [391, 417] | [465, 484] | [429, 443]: -0.7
